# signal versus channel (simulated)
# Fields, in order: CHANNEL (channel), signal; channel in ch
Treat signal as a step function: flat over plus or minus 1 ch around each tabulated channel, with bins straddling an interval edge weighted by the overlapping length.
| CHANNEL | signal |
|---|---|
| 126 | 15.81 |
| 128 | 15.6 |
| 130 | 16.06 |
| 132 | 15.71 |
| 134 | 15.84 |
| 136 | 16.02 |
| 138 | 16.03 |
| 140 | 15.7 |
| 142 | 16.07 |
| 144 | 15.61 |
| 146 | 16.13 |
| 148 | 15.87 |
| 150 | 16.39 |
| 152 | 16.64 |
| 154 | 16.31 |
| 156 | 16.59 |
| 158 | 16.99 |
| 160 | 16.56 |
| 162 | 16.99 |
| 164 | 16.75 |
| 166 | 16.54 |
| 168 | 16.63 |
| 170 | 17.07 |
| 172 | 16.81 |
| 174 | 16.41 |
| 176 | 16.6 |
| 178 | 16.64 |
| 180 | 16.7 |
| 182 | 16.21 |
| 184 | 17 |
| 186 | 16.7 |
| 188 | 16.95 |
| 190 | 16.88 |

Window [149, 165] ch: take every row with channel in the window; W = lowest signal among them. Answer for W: 16.31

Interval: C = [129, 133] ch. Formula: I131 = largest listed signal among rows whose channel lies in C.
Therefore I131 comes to 16.06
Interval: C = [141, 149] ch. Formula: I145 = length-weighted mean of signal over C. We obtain 15.9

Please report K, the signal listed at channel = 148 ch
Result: 15.87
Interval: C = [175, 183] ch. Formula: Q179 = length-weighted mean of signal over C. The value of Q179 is 16.5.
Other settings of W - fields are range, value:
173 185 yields 16.21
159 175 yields 16.41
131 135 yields 15.71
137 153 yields 15.61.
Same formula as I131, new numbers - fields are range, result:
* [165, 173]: 17.07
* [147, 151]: 16.39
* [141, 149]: 16.13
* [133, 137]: 16.02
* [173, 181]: 16.7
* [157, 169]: 16.99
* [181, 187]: 17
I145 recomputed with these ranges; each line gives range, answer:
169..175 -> 16.8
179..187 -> 16.7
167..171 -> 16.9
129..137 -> 15.9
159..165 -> 16.8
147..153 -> 16.3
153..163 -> 16.7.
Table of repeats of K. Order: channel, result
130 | 16.06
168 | 16.63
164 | 16.75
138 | 16.03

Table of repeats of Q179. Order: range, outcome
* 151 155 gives 16.5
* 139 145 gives 15.8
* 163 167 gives 16.6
